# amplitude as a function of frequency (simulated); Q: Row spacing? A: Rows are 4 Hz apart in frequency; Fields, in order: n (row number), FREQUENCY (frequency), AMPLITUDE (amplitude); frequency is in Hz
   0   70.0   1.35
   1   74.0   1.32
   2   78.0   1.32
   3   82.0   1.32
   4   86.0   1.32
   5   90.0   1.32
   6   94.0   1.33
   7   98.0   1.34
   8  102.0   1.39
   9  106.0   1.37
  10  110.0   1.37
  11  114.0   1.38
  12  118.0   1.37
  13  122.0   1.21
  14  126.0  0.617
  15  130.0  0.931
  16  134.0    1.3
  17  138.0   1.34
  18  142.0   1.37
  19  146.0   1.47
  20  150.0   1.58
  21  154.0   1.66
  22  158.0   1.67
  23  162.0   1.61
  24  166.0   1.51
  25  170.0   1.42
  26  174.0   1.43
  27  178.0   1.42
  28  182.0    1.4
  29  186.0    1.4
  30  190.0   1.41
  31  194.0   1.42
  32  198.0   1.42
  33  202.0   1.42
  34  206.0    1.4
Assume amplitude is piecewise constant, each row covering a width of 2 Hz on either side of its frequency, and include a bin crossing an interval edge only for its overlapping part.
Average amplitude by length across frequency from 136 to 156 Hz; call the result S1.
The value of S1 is 1.48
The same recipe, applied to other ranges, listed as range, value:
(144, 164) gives 1.6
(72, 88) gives 1.32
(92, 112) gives 1.36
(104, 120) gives 1.37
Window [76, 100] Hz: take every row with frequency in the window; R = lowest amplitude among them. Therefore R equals 1.32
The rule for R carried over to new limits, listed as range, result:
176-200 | 1.4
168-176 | 1.42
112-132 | 0.617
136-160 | 1.34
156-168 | 1.51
